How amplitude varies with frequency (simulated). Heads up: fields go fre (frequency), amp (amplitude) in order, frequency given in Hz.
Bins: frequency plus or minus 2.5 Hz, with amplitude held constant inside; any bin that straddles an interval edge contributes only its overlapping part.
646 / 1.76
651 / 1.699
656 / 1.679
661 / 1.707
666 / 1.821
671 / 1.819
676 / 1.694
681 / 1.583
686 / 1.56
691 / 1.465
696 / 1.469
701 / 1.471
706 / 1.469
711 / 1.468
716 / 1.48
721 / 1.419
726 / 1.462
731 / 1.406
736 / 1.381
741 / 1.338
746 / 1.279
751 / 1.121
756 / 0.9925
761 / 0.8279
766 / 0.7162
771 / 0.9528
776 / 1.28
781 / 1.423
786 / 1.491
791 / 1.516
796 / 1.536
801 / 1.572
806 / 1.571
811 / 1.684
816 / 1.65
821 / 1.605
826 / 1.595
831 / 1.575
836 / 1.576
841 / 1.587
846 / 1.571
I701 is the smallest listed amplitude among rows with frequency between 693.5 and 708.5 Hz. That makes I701 1.469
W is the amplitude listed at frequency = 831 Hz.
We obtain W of 1.575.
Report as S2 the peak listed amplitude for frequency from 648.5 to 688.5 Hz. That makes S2 1.821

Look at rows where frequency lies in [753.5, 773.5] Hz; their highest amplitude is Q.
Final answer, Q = 0.9925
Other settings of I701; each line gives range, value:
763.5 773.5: 0.7162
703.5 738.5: 1.381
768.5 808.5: 0.9528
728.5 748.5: 1.279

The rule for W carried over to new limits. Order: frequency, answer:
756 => 0.9925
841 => 1.587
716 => 1.48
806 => 1.571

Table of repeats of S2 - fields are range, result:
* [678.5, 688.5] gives 1.583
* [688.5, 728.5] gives 1.48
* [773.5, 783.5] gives 1.423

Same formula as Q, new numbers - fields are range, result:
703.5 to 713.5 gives 1.469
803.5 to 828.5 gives 1.684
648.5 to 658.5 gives 1.699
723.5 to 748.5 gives 1.462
